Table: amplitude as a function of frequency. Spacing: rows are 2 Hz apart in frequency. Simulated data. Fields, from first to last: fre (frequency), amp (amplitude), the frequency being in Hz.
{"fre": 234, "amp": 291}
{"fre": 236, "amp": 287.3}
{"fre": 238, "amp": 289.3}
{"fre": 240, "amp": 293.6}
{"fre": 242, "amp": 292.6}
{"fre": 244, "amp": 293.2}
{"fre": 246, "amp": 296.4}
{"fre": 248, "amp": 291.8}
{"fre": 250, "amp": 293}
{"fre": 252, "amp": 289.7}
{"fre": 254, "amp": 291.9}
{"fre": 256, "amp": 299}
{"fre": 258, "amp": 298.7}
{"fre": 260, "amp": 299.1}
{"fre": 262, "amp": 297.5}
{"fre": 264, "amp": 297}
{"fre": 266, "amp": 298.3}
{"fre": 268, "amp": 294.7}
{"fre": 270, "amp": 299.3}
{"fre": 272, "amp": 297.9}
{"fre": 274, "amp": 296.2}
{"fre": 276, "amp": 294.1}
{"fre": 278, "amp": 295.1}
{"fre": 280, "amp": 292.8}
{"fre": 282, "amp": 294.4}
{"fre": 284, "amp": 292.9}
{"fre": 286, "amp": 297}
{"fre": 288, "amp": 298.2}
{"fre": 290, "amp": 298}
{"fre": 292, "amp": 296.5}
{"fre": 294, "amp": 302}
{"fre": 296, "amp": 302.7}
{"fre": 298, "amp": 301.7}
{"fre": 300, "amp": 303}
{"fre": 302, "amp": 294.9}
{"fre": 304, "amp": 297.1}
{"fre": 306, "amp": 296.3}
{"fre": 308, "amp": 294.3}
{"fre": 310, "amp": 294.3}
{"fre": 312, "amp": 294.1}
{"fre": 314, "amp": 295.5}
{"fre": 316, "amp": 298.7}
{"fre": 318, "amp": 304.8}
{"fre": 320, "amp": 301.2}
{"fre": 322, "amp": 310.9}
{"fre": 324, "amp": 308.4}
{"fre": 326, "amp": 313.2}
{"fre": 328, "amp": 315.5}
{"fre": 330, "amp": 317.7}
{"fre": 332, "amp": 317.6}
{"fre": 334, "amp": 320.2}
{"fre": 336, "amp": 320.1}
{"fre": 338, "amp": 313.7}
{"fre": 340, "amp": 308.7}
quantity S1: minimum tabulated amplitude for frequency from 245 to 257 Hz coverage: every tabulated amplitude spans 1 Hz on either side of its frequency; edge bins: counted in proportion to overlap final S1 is 289.7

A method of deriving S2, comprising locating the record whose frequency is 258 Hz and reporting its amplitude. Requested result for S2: 298.7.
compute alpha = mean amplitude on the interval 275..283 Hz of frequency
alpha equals 294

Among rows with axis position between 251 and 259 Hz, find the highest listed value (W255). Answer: 299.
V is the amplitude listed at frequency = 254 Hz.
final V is 291.9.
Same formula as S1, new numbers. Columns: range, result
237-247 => 289.3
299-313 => 294.1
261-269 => 294.7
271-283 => 292.8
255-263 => 297.5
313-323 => 295.5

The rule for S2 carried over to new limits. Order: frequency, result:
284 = 292.9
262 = 297.5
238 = 289.3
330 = 317.7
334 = 320.2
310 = 294.3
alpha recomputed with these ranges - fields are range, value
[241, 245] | 293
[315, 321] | 302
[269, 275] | 298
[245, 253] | 293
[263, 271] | 297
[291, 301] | 301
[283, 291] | 297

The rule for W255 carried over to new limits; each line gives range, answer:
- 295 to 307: 303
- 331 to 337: 320.2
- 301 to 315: 297.1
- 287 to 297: 302.7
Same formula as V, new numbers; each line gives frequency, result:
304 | 297.1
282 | 294.4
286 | 297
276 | 294.1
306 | 296.3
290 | 298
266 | 298.3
